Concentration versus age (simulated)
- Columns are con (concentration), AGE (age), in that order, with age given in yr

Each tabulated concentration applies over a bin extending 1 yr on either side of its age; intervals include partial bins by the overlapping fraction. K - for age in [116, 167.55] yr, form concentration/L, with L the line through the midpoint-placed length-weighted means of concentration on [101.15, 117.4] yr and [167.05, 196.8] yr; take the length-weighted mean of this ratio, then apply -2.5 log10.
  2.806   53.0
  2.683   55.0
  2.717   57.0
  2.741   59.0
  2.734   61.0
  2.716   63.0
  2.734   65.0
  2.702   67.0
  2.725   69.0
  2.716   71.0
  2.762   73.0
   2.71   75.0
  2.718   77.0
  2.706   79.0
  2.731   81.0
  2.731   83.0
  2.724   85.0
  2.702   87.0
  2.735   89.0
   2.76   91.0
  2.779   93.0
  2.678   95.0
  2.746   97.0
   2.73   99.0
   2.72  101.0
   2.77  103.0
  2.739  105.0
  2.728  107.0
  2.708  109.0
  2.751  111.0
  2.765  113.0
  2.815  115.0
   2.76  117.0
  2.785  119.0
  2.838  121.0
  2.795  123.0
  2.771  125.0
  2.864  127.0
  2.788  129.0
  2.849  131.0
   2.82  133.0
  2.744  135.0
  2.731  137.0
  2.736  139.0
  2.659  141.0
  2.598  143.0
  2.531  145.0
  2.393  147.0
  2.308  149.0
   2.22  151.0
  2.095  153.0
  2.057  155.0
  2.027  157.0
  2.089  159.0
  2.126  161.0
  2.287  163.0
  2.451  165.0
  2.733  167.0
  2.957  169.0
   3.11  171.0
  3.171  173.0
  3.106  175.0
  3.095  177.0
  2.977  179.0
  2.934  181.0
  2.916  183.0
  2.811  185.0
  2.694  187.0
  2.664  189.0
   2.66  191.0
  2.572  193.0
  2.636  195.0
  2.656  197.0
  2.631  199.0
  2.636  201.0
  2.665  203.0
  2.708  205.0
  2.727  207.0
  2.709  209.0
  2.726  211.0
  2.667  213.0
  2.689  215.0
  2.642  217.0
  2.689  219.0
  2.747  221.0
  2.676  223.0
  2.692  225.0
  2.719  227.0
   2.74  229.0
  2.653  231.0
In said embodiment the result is 0.11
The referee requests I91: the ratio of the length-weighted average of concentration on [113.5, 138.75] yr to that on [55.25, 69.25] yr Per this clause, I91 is 1.0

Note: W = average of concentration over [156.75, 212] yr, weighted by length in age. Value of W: 2.7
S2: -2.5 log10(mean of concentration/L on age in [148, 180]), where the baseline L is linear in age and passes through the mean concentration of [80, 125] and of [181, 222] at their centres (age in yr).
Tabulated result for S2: 0.069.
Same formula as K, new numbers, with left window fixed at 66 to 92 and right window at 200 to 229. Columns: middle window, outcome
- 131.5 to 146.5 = 0.01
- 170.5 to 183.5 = -0.13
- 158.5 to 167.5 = 0.16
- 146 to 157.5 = 0.23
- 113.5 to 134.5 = -0.04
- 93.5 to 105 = 0.00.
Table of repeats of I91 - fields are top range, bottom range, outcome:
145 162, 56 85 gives 0.80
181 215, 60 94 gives 0.99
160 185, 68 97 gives 1.03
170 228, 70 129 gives 1.01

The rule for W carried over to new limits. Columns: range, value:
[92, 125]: 2.76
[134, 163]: 2.38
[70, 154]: 2.7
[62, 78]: 2.72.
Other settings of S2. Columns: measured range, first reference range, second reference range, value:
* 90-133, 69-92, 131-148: -0.03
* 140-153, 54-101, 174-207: 0.14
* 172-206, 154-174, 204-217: -0.08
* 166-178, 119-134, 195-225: -0.11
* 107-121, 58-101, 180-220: -0.02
